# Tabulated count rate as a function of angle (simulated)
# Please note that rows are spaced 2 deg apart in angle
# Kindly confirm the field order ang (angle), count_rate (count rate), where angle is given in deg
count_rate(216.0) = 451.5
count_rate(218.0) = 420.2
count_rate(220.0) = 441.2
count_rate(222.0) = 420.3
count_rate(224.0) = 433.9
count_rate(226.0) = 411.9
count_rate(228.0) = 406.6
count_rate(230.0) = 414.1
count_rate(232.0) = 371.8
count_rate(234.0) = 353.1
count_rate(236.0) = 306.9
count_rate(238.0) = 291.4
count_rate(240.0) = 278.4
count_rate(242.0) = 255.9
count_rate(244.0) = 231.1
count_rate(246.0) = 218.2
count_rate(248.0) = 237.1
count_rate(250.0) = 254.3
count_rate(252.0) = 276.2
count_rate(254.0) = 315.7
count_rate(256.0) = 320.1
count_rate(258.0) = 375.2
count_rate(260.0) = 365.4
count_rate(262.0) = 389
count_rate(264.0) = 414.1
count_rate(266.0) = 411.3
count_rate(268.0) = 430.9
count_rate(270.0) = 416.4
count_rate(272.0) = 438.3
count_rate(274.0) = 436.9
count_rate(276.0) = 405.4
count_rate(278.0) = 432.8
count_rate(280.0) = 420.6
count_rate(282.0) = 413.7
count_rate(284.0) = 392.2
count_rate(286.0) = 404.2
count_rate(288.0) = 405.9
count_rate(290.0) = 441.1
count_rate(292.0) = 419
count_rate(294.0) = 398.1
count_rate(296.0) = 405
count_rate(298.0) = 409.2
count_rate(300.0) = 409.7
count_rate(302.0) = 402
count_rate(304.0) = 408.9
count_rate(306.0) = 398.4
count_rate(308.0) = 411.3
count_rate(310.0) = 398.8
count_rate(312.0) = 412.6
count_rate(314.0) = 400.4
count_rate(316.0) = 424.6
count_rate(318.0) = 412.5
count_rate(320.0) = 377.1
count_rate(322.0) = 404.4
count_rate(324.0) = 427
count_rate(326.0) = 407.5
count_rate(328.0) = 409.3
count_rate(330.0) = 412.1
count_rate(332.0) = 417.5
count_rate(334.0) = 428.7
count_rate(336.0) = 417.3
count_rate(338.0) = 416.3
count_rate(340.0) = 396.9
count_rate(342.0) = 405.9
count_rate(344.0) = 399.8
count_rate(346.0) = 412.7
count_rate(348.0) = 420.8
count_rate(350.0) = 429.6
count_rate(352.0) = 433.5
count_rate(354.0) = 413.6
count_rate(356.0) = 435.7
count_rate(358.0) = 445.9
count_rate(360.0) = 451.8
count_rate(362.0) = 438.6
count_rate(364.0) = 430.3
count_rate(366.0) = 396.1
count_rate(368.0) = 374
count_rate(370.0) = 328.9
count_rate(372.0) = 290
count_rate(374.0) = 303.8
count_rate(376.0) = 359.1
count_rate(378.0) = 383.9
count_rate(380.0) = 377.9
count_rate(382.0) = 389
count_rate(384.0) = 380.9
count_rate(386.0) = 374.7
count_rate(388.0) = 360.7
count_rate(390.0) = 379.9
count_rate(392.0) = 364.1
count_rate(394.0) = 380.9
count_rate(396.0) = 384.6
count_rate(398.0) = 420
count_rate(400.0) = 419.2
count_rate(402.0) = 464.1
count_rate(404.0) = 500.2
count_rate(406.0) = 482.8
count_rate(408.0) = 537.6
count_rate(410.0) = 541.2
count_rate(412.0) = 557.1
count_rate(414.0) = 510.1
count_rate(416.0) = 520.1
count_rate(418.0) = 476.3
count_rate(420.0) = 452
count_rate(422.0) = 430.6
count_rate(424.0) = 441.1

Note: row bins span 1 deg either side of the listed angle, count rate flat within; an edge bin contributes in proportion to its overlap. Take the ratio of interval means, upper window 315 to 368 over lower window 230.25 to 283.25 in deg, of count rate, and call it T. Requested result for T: 1.19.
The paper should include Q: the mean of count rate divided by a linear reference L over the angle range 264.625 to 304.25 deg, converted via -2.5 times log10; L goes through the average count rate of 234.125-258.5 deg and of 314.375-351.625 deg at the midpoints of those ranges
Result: -0.225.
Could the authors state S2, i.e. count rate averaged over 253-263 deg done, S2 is 353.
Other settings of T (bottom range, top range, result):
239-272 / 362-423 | 1.28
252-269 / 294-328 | 1.09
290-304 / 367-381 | 0.84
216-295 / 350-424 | 1.14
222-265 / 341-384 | 1.19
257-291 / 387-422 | 1.11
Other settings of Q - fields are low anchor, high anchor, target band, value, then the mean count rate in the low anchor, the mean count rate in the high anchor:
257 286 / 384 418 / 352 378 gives 0.124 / 410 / 449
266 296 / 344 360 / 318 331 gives 0.044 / 418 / 427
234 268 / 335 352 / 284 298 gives -0.152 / 314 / 414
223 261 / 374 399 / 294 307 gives -0.177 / 322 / 377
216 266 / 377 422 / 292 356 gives -0.045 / 345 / 439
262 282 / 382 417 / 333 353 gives 0.045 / 421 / 444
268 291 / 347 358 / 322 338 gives 0.024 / 419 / 428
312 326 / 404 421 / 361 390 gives 0.254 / 408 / 509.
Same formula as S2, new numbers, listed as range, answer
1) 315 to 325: 409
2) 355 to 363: 443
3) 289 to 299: 414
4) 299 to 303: 406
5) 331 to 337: 421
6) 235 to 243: 283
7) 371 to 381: 343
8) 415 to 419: 498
